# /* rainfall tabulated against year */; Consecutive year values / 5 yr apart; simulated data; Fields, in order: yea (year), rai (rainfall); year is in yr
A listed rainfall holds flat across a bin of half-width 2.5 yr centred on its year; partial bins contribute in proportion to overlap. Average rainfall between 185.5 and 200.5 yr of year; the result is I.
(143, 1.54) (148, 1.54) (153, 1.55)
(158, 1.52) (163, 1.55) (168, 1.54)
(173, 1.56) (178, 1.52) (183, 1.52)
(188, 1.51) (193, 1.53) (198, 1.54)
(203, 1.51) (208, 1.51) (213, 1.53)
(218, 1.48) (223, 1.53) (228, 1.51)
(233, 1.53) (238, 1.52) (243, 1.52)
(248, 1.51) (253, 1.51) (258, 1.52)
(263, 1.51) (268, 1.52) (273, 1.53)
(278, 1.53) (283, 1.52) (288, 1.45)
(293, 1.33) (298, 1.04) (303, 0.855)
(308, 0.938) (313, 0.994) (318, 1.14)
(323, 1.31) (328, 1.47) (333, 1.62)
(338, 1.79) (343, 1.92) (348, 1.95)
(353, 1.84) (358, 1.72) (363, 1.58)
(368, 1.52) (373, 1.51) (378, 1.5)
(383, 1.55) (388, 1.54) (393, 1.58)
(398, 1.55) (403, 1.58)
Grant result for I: 1.53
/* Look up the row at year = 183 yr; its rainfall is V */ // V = 1.52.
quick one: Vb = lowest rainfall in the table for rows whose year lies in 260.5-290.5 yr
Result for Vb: 1.45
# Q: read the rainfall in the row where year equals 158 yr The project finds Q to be 1.52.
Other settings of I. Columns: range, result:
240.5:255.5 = 1.51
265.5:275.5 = 1.52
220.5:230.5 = 1.52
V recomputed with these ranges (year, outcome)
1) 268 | 1.52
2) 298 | 1.04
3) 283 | 1.52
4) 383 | 1.55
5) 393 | 1.58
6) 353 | 1.84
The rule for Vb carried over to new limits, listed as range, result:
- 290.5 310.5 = 0.855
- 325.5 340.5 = 1.47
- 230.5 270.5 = 1.51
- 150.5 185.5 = 1.52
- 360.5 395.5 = 1.5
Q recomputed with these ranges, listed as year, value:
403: 1.58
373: 1.51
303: 0.855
